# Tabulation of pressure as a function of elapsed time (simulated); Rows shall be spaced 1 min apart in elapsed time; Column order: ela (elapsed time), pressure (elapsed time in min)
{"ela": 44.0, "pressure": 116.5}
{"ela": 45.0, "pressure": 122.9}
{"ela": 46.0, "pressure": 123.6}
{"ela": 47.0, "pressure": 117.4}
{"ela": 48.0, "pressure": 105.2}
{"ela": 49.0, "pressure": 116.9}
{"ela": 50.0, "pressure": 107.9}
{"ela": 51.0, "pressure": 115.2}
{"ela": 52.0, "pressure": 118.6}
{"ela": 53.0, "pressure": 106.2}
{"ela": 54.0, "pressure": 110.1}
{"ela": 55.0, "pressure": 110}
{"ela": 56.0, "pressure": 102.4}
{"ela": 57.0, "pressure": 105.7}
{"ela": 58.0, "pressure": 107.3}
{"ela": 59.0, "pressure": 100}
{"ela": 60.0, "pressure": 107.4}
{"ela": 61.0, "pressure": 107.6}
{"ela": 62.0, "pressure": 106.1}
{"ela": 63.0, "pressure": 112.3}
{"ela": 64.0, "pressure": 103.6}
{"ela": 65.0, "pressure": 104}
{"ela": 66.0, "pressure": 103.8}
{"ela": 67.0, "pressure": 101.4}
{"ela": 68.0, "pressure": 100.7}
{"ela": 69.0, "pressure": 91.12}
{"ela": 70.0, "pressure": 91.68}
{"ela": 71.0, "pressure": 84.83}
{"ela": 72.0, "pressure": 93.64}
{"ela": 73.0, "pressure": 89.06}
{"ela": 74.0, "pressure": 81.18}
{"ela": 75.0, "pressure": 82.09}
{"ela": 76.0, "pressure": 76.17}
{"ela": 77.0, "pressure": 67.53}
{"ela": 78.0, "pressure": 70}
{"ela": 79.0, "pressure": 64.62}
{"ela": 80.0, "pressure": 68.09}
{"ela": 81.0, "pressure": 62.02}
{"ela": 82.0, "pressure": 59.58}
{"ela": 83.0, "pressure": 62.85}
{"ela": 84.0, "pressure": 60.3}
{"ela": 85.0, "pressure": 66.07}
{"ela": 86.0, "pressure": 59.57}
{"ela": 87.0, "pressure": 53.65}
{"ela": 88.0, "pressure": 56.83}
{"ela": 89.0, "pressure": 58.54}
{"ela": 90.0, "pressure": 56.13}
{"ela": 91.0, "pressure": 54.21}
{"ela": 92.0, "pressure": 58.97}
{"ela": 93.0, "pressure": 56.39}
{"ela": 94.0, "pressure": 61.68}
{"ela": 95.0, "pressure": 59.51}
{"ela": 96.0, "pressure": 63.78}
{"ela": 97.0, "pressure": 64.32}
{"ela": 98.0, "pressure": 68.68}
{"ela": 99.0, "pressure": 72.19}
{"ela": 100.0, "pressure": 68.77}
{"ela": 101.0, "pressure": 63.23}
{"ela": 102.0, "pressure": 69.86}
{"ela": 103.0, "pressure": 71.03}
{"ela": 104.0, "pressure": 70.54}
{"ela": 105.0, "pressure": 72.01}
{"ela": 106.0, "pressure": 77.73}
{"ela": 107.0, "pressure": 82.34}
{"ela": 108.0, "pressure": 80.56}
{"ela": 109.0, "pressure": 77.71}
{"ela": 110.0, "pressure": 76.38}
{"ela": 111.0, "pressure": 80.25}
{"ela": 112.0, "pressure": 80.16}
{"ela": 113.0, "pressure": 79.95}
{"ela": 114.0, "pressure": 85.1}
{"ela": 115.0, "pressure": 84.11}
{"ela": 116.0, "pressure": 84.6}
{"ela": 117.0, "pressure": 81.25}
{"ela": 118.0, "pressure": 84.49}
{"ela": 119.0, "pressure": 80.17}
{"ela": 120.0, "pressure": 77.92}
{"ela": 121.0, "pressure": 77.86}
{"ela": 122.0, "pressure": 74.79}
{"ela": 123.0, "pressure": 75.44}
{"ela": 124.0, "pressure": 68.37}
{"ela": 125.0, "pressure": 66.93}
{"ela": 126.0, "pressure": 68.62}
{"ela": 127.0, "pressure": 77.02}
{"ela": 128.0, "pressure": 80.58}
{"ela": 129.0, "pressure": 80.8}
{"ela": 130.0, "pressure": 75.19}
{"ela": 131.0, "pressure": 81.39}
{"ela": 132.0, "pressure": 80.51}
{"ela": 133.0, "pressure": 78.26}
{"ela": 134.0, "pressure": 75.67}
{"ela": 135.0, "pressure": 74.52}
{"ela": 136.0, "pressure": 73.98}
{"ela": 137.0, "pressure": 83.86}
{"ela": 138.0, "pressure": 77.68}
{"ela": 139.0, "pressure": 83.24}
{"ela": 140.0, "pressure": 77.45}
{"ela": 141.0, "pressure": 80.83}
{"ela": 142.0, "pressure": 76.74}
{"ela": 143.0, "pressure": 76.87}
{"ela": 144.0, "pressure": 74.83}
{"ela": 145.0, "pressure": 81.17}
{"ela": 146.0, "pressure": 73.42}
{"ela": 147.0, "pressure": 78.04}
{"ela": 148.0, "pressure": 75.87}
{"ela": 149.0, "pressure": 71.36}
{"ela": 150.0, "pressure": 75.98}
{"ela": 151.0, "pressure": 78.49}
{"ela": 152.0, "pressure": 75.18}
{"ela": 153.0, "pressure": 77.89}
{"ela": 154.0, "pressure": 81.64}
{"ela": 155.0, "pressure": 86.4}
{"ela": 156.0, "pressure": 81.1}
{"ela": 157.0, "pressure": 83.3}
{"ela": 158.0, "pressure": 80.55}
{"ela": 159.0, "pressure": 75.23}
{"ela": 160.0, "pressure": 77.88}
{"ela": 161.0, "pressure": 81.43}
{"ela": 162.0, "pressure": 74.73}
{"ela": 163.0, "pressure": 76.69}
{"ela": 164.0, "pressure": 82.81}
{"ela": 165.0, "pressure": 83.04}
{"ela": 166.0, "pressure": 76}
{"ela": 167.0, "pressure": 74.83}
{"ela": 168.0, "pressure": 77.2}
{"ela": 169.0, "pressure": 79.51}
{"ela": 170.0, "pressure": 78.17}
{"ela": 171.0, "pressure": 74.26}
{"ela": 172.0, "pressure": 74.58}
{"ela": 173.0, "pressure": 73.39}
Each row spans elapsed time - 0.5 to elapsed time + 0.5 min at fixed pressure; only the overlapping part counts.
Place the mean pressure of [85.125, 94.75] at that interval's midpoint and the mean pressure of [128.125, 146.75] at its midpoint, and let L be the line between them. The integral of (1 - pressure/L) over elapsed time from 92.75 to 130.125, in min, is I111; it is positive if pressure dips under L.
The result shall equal -4.1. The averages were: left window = 57.7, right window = 78.2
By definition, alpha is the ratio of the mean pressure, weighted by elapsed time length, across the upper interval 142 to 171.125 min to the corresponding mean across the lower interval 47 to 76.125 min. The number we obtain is 0.8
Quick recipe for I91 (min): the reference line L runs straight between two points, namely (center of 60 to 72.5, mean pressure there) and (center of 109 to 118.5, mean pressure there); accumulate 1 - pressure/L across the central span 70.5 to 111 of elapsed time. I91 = 9.74 min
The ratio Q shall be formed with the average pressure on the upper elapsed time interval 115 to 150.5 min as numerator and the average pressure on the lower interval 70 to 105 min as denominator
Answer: 1.15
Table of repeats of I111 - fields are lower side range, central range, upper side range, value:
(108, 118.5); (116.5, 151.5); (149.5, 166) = 1.44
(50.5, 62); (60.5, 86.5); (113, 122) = 4.55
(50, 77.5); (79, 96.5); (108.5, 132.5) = 5.89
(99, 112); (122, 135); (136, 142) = 0.40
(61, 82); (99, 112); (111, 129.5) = 1.07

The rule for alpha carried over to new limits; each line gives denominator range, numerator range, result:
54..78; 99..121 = 0.80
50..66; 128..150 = 0.72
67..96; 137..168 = 1.12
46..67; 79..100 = 0.57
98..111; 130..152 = 1.05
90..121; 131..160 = 1.08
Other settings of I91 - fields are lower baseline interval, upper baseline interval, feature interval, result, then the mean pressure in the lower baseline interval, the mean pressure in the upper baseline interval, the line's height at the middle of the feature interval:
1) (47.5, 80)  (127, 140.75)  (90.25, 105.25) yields 4.0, 97.8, 78.7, 88.5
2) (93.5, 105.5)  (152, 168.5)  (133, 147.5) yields -0.5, 67.1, 79.3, 75.3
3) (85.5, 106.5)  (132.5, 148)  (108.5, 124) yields -2.1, 63.7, 77.7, 70.1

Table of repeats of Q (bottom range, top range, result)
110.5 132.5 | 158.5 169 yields 1.00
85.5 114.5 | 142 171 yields 1.14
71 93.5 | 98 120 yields 1.16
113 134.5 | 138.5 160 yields 1.00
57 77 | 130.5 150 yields 0.80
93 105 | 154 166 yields 1.21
